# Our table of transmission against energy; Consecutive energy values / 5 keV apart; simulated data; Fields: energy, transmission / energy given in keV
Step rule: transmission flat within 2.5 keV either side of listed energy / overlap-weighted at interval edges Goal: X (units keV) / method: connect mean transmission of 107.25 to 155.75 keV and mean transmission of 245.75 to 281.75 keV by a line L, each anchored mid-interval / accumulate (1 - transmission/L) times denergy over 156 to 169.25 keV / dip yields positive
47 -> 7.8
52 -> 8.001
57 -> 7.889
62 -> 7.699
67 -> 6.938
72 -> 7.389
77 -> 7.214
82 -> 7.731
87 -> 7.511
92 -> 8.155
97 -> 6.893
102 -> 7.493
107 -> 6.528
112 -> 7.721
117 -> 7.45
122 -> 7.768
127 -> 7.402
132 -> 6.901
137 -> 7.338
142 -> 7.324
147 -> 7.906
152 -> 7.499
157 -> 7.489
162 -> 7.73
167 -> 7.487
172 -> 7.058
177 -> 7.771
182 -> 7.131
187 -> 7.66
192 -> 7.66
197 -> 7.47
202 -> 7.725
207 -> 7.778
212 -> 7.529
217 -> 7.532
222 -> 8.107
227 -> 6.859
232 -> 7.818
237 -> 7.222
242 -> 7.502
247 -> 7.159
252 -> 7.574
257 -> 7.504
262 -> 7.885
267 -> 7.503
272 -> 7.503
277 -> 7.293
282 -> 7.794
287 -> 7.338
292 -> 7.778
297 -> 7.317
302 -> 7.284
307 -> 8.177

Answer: -0.2 keV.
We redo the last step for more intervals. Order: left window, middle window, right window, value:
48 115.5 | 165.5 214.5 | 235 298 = -0.2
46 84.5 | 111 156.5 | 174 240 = 0.6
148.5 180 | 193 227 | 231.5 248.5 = -0.9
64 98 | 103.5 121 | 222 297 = 0.4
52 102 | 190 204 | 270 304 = -0.2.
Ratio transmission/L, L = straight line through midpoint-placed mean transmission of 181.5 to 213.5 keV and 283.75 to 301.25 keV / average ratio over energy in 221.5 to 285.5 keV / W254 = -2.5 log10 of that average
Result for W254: 0.00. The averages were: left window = 7.59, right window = 7.47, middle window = 7.5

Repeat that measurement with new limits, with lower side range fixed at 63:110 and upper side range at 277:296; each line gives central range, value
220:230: 0.00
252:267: -0.02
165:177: 0.01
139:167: -0.02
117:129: -0.03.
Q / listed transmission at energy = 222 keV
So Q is 8.107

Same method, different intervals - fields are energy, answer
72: 7.389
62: 7.699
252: 7.574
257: 7.504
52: 8.001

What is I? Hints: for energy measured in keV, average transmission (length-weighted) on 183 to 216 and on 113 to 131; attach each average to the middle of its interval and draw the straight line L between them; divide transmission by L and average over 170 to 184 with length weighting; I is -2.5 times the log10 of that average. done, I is 0.04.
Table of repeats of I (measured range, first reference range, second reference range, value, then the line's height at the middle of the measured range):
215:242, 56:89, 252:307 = 0.00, 7.53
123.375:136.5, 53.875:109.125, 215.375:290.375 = 0.03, 7.44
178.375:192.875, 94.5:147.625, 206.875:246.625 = -0.01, 7.43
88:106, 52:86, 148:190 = 0.01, 7.51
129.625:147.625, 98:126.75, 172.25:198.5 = 0.01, 7.41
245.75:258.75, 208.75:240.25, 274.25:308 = 0.01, 7.53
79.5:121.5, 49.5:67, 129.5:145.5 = 0.00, 7.47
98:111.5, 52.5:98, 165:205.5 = 0.06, 7.52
